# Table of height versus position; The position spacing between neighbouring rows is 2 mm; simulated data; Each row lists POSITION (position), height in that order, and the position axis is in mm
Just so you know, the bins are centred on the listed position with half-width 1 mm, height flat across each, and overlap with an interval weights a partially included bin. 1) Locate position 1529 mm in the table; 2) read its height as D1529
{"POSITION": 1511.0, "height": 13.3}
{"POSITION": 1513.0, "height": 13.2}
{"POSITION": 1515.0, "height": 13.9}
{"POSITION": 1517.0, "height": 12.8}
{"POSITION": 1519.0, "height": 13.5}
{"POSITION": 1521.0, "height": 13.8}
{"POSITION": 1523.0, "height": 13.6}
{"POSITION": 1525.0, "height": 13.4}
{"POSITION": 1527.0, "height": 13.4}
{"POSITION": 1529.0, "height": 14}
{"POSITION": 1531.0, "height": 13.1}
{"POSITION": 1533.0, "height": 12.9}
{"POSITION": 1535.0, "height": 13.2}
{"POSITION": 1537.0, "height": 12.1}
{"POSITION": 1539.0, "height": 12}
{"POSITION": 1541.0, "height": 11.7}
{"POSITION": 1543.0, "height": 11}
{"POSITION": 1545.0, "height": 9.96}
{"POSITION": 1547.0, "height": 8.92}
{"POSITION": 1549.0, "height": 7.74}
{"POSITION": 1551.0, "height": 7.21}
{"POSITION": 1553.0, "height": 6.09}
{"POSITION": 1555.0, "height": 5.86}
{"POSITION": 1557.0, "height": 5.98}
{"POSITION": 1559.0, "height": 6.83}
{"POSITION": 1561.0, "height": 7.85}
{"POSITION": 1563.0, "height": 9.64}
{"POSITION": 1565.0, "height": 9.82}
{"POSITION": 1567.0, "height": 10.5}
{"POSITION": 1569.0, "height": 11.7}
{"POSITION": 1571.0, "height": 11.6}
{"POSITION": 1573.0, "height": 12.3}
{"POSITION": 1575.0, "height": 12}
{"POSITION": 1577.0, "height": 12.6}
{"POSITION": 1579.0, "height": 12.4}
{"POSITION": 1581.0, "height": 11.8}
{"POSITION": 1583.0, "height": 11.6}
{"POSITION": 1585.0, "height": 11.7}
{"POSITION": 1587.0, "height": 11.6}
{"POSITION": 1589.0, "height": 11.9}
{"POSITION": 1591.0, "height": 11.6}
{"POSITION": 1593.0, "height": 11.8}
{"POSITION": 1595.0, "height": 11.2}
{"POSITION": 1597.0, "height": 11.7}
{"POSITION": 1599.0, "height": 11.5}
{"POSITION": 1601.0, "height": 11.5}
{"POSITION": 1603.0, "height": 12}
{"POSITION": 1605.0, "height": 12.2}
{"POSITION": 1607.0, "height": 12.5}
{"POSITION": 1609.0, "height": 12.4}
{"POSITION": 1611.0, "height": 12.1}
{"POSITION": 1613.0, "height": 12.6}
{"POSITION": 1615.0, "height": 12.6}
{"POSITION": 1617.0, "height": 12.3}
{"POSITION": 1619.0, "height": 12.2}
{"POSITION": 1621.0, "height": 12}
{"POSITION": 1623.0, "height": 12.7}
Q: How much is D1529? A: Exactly 14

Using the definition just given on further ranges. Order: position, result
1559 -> 6.83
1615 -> 12.6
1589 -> 11.9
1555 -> 5.86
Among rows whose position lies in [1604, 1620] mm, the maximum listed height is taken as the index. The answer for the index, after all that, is 12.6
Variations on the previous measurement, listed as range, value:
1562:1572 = 11.7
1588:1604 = 12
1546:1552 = 8.92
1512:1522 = 13.9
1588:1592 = 11.9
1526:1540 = 14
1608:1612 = 12.4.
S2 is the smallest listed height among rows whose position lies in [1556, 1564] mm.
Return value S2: 5.98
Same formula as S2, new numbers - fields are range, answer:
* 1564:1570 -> 9.82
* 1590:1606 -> 11.2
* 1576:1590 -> 11.6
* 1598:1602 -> 11.5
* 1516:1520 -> 12.8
